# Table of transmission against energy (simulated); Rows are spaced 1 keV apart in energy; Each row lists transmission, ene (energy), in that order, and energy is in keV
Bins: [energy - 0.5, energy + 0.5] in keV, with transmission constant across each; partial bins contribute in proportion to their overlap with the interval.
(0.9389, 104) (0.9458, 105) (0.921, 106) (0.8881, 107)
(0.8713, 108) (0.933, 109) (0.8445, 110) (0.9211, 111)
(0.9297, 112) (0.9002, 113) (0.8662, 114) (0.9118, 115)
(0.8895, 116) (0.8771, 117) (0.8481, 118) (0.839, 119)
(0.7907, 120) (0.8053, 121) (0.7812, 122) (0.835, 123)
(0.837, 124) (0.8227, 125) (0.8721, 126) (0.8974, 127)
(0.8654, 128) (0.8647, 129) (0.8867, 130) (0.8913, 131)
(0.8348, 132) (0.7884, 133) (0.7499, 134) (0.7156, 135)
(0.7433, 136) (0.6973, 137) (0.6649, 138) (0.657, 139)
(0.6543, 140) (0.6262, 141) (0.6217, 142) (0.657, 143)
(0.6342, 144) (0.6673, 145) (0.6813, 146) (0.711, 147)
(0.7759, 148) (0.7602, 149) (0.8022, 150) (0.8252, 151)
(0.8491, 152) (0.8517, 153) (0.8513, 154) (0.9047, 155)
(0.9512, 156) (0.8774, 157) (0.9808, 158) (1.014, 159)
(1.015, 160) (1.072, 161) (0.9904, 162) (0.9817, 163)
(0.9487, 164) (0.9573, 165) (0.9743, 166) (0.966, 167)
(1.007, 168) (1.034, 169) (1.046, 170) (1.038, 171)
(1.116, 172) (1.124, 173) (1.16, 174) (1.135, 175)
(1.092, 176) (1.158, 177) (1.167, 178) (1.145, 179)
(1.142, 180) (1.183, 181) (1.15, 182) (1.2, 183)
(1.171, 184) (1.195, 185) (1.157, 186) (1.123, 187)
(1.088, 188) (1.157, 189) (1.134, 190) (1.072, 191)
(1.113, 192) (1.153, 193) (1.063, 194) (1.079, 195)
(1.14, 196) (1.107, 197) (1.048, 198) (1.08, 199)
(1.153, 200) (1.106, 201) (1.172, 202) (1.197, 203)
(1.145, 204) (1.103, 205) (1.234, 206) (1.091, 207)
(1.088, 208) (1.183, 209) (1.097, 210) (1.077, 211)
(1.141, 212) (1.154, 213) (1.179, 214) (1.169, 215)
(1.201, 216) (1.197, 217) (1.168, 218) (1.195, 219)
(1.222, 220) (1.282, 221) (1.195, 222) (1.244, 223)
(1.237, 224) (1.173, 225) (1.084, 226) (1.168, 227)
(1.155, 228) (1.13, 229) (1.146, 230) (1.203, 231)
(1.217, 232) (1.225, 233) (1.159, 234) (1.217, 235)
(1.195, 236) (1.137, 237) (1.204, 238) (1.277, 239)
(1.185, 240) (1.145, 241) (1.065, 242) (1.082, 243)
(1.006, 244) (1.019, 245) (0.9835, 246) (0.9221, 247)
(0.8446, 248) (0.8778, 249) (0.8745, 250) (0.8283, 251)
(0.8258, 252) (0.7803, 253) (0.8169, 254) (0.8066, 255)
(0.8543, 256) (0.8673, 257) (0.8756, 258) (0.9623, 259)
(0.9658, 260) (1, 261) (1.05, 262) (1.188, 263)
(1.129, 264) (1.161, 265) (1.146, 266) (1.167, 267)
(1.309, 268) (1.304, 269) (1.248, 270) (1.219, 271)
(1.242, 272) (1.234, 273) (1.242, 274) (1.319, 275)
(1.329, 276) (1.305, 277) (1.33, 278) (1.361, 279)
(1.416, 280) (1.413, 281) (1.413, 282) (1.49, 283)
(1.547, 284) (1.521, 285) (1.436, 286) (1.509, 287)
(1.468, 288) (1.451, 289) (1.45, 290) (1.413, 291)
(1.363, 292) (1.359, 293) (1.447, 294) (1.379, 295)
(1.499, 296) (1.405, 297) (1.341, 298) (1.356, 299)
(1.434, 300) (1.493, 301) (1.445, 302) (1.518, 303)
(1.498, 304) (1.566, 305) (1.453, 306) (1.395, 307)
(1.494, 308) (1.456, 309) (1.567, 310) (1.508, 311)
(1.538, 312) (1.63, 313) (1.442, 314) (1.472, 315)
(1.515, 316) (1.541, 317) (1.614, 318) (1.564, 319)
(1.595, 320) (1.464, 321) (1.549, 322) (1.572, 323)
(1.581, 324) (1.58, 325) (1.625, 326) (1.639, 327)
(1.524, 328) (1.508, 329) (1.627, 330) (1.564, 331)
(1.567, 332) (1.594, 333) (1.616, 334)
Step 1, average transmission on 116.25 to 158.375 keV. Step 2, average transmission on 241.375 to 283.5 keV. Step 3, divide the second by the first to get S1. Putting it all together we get 1.4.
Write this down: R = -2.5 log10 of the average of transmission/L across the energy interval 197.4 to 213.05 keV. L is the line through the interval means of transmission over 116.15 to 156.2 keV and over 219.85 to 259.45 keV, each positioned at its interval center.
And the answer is -0.17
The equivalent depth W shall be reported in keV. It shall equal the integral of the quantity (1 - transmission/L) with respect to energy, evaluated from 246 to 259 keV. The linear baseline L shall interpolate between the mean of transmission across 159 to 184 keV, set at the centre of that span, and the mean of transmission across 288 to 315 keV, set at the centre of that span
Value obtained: 4.5 keV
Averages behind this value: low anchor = 1.08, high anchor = 1.46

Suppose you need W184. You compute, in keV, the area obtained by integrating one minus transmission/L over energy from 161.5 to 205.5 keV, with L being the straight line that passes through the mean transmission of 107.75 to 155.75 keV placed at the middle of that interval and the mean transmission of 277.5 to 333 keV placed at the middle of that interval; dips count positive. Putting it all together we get -4.1 keV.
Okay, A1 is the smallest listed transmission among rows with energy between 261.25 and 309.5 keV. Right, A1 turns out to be 1.05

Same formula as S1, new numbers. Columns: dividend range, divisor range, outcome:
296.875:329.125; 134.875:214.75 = 1.51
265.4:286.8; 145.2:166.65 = 1.50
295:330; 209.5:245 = 1.29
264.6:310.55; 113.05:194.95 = 1.50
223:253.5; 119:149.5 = 1.42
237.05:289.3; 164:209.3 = 1.04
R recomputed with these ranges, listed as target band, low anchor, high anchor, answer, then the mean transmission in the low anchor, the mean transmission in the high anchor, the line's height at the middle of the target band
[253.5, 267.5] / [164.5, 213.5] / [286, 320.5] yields 0.32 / 1.11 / 1.48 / 1.34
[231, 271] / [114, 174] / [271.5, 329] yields 0.20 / 0.856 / 1.46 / 1.27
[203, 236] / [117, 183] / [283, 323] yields -0.01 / 0.894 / 1.48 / 1.16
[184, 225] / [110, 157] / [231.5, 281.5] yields -0.18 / 0.801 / 1.11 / 0.978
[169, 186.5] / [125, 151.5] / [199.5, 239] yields -0.19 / 0.753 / 1.17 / 0.957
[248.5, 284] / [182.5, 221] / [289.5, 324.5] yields 0.20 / 1.14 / 1.48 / 1.35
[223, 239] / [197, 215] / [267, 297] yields 0.03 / 1.13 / 1.38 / 1.21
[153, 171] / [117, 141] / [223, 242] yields -0.06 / 0.796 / 1.18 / 0.918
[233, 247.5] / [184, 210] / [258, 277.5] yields 0.04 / 1.13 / 1.18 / 1.16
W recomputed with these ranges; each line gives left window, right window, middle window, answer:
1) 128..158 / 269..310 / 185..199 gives -1.8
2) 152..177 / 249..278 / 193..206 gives -1.2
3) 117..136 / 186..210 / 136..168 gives 3.7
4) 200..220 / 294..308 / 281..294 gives -0.4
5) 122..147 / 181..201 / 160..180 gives -1.4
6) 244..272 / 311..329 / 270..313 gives -4.1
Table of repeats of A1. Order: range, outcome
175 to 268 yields 0.7803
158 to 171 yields 0.9487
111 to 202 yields 0.6217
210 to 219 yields 1.077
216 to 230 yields 1.084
